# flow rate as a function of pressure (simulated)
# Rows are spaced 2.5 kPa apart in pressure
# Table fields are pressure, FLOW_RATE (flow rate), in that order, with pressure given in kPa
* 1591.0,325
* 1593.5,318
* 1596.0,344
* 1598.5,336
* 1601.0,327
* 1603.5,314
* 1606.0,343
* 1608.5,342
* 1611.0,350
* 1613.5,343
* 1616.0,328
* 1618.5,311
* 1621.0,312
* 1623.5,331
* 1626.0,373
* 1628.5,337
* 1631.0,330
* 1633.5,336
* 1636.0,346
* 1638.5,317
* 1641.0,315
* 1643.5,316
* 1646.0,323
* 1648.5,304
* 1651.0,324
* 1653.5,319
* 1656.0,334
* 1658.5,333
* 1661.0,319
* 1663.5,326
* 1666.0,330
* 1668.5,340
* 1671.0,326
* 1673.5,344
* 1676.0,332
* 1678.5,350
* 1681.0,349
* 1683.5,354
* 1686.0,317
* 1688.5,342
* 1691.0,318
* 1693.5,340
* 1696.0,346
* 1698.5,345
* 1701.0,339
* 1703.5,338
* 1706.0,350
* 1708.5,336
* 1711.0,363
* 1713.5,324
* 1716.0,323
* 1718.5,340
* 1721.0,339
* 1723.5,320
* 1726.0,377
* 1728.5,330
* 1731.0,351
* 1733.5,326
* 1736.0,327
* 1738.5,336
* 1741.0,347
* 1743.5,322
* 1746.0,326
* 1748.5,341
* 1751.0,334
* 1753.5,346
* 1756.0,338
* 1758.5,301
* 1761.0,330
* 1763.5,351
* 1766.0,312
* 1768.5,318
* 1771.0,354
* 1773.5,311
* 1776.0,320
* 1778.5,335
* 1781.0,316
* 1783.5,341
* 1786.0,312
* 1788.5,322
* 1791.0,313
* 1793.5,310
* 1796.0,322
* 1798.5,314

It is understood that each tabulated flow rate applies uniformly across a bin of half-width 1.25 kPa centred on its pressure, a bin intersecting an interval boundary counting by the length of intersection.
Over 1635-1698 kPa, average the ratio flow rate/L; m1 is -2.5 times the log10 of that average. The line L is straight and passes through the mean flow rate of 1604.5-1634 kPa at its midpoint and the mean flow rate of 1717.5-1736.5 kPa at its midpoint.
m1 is 0.02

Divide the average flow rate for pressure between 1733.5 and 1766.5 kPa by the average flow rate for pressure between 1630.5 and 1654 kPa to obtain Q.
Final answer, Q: 1.0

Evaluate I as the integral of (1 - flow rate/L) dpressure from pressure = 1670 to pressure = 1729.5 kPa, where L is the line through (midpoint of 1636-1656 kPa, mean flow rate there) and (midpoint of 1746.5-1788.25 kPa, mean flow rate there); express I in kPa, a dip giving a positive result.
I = -2.9 kPa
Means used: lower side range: 320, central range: 339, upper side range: 329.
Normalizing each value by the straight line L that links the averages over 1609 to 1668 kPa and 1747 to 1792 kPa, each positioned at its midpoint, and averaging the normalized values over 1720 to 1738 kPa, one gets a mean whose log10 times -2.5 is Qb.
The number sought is -0.034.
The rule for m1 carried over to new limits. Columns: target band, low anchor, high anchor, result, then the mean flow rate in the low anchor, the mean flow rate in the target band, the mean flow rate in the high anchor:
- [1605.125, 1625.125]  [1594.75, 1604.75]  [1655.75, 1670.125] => -0.009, 330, 333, 330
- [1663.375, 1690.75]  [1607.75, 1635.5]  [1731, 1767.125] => -0.009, 336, 337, 332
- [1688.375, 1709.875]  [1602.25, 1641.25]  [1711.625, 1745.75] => -0.014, 333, 339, 336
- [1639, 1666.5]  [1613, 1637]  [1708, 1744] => 0.045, 334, 322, 338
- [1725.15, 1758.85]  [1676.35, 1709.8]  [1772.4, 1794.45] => -0.023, 340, 336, 320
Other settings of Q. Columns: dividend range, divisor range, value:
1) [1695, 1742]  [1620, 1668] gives 1.04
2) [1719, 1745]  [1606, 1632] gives 1.00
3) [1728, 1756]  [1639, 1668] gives 1.04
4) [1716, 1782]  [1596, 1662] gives 1.01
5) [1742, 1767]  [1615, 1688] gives 1.00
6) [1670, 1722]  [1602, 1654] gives 1.03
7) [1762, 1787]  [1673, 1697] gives 0.97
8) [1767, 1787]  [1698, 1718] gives 0.96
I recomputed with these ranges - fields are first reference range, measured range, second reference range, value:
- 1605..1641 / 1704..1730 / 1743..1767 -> -0.7 kPa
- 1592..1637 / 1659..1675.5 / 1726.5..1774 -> 0.1 kPa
